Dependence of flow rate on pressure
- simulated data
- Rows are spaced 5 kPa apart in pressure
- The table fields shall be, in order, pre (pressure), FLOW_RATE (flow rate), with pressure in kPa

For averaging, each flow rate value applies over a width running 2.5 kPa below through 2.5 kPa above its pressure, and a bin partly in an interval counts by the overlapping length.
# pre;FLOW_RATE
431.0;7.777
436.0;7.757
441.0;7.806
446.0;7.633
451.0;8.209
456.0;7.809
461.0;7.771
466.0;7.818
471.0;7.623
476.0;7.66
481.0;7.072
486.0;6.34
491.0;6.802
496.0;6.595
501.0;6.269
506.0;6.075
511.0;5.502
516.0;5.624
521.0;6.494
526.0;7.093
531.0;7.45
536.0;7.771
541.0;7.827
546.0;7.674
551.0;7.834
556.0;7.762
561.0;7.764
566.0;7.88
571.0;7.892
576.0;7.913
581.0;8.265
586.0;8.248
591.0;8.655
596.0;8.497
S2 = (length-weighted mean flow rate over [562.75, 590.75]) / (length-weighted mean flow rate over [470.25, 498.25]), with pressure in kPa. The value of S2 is 1.16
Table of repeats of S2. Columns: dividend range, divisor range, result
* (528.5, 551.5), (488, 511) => 1.22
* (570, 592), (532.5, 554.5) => 1.05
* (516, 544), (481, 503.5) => 1.09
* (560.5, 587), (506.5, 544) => 1.18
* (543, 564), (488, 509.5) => 1.21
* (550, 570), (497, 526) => 1.28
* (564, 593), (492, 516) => 1.33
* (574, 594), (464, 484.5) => 1.11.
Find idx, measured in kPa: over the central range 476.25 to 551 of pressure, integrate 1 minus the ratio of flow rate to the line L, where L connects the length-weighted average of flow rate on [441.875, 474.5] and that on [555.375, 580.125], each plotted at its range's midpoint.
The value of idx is 9.7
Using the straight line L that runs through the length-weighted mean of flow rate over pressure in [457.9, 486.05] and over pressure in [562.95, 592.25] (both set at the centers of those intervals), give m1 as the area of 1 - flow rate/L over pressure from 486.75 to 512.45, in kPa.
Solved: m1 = 4.56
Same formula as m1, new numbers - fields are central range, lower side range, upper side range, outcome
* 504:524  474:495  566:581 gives 3.6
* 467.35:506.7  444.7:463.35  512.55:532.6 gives 2.1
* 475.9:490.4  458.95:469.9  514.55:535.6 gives 1.2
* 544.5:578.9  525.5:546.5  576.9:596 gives 0.7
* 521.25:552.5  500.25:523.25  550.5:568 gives -2.6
